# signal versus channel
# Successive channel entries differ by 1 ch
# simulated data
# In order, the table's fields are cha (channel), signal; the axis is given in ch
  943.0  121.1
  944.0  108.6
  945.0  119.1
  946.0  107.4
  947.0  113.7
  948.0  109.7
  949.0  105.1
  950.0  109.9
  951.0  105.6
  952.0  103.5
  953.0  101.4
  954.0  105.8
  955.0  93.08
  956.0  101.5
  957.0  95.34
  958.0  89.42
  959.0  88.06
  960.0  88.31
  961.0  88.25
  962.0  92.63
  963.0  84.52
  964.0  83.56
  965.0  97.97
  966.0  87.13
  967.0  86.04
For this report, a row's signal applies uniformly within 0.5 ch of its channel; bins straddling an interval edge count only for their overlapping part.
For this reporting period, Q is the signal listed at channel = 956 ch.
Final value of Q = 101.5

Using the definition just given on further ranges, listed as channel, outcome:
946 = 107.4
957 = 95.34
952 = 103.5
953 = 101.4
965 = 97.97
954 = 105.8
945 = 119.1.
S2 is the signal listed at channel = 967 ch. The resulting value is 86.04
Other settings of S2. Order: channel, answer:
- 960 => 88.31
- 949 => 105.1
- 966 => 87.13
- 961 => 88.25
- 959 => 88.06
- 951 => 105.6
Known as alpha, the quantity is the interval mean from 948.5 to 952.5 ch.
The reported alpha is 106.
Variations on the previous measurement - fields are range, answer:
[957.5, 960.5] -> 88.6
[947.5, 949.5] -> 107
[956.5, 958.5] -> 92.4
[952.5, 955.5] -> 100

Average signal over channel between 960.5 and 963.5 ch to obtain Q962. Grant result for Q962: 88.5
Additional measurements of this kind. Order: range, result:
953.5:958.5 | 97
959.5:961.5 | 88.3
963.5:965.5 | 90.8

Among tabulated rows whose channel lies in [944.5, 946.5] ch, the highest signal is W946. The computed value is 119.1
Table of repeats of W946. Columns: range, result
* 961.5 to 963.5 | 92.63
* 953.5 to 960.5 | 105.8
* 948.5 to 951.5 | 109.9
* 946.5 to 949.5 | 113.7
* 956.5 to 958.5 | 95.34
